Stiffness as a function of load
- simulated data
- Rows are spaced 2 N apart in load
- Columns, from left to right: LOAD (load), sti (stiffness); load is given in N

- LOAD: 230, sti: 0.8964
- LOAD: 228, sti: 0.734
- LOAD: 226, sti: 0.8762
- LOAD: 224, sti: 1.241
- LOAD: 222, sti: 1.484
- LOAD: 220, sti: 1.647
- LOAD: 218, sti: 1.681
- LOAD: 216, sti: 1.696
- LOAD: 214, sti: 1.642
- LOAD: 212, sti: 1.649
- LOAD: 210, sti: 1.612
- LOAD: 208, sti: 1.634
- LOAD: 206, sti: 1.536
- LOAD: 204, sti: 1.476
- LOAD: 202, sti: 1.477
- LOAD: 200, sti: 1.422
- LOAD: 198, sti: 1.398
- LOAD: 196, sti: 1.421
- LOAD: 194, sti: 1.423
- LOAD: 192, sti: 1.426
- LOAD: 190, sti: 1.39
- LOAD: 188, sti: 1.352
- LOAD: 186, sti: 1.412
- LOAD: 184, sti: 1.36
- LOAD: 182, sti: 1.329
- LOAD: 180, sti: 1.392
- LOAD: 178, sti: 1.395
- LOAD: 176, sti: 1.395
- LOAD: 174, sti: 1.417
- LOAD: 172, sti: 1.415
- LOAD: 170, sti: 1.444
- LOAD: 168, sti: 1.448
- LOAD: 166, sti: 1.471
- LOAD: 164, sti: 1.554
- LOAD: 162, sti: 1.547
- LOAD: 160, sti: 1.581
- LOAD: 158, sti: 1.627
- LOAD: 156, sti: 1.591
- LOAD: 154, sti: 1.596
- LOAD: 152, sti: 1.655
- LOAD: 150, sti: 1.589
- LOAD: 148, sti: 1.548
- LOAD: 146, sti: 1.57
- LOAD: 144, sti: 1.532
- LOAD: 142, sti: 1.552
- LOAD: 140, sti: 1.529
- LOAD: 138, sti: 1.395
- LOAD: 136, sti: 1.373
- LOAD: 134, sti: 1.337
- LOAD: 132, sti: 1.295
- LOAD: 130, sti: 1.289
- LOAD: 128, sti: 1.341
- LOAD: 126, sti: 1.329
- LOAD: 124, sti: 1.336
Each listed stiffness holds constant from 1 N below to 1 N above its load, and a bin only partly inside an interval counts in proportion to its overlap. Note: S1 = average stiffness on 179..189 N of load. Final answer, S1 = 1.37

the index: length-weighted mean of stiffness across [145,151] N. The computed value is 1.57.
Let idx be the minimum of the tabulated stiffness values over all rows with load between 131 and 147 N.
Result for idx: 1.295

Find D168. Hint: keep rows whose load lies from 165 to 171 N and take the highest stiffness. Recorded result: 1.471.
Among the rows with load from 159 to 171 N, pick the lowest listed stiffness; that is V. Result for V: 1.444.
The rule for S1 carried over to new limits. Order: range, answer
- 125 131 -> 1.32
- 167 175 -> 1.43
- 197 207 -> 1.46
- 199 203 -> 1.45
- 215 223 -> 1.63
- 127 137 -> 1.33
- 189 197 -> 1.42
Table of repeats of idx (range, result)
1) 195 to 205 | 1.398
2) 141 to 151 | 1.532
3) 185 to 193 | 1.352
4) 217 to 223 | 1.484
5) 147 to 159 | 1.548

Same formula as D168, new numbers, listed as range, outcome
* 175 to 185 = 1.395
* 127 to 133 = 1.341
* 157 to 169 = 1.627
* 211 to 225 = 1.696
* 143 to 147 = 1.57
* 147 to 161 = 1.655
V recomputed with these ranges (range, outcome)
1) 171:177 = 1.395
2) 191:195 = 1.423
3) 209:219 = 1.612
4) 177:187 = 1.329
